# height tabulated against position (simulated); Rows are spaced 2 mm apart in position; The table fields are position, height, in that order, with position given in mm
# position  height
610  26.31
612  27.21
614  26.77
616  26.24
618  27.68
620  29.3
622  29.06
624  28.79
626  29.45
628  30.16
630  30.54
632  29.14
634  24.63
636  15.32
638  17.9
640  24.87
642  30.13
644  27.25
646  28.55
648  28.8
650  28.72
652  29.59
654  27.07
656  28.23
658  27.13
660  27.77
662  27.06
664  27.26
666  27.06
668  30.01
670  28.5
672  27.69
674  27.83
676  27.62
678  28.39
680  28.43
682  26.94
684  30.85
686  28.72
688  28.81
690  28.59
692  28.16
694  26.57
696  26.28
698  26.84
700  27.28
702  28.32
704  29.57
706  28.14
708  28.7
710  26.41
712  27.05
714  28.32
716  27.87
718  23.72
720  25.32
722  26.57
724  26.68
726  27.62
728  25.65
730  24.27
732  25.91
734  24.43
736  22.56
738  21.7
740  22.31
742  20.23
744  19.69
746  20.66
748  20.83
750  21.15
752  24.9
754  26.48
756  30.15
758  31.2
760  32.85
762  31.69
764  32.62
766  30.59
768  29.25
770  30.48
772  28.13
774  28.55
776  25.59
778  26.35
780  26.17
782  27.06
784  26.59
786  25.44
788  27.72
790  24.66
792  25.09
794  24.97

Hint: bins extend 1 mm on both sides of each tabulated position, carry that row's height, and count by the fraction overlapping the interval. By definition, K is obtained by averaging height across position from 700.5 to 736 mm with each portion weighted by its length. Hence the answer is 26.6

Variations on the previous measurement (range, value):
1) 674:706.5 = 28.1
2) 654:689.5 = 28.1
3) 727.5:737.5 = 24.4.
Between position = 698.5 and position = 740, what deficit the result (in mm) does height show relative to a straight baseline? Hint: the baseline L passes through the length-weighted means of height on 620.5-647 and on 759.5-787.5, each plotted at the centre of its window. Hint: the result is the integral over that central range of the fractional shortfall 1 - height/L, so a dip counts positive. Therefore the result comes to 2.4 mm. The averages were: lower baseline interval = 26.7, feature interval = 26.2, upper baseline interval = 28.6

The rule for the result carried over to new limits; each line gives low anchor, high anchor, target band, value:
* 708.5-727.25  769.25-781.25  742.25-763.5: 0.98 mm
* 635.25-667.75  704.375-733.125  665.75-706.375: -2.33 mm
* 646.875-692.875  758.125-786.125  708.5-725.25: 1.14 mm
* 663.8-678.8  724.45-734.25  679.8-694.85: -0.53 mm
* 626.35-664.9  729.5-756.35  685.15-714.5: -3.67 mm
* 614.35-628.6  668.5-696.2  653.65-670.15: 0.31 mm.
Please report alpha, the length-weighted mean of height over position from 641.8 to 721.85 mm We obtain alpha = 27.9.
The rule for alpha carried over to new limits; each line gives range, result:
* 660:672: 27.9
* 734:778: 26.2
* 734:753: 21.7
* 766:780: 28.1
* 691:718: 27.5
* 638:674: 27.7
